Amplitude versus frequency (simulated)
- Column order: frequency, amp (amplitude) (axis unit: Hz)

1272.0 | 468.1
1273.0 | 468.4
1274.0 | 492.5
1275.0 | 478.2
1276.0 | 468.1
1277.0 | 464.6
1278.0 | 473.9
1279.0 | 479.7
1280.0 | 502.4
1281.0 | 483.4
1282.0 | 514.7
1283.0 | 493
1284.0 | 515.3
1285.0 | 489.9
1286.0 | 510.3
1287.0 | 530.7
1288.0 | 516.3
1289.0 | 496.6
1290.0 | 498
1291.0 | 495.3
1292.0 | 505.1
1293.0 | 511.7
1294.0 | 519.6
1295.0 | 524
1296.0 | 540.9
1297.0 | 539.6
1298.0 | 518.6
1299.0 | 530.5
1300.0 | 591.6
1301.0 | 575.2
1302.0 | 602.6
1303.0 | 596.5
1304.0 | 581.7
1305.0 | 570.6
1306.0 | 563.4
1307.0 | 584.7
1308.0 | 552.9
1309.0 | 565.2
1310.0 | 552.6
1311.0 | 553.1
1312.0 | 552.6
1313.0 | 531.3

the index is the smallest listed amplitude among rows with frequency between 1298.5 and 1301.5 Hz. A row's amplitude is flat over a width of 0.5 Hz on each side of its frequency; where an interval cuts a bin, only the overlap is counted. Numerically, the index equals 530.5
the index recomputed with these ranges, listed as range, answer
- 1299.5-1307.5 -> 563.4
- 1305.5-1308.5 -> 552.9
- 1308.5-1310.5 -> 552.6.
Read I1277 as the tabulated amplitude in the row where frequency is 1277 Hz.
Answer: 464.6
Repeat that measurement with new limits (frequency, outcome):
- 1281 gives 483.4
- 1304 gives 581.7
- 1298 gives 518.6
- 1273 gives 468.4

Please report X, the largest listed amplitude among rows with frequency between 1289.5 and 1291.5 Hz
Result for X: 498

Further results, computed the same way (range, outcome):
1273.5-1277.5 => 492.5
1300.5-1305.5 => 602.6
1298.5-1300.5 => 591.6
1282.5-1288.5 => 530.7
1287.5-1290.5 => 516.3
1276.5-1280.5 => 502.4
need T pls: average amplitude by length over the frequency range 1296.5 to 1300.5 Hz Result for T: 545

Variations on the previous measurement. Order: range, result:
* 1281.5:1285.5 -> 503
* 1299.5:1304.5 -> 590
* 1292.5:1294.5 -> 516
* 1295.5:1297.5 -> 540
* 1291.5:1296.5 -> 520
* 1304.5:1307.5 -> 573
